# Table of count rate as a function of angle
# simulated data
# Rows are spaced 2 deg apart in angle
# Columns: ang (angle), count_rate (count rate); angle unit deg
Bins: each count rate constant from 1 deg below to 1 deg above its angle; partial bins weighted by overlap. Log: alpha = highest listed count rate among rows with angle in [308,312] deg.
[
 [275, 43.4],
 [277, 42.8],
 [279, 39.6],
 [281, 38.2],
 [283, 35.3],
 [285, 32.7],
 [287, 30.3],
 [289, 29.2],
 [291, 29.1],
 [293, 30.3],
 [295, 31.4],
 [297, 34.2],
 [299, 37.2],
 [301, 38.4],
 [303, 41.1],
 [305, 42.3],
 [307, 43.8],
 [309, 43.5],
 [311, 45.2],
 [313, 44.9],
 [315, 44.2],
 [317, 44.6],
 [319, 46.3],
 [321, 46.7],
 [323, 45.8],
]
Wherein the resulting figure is 45.2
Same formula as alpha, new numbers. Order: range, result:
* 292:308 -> 43.8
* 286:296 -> 31.4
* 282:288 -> 35.3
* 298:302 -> 38.4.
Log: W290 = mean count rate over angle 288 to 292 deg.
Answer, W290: 29.1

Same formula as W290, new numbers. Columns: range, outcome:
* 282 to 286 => 34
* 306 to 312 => 44.2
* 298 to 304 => 38.9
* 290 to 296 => 30.3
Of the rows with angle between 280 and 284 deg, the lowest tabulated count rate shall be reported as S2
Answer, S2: 35.3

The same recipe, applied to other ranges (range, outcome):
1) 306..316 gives 43.5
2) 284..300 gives 29.1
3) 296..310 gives 34.2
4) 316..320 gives 44.6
